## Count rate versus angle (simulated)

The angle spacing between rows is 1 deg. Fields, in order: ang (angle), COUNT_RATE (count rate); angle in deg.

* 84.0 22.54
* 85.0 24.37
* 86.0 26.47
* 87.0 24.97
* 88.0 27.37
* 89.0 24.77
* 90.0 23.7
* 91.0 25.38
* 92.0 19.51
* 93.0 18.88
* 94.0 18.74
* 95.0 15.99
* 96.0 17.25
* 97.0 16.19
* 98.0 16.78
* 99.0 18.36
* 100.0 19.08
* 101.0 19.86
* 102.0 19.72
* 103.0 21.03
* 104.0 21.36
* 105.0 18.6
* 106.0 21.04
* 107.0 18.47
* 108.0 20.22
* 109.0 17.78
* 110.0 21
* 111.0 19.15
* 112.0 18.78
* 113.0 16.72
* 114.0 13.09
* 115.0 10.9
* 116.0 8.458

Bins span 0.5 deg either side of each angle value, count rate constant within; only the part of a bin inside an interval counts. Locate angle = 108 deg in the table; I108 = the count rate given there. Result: 20.22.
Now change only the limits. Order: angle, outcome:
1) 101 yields 19.86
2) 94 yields 18.74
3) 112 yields 18.78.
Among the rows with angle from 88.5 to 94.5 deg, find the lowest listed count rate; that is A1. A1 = 18.74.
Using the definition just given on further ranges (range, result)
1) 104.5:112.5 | 17.78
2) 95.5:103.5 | 16.19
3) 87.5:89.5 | 24.77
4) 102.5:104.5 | 21.03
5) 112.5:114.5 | 13.09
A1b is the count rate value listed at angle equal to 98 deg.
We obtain 16.78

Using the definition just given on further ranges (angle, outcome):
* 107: 18.47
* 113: 16.72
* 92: 19.51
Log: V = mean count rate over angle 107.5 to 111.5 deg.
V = 19.5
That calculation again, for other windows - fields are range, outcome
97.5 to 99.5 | 17.6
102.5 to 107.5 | 20.1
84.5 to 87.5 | 25.3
